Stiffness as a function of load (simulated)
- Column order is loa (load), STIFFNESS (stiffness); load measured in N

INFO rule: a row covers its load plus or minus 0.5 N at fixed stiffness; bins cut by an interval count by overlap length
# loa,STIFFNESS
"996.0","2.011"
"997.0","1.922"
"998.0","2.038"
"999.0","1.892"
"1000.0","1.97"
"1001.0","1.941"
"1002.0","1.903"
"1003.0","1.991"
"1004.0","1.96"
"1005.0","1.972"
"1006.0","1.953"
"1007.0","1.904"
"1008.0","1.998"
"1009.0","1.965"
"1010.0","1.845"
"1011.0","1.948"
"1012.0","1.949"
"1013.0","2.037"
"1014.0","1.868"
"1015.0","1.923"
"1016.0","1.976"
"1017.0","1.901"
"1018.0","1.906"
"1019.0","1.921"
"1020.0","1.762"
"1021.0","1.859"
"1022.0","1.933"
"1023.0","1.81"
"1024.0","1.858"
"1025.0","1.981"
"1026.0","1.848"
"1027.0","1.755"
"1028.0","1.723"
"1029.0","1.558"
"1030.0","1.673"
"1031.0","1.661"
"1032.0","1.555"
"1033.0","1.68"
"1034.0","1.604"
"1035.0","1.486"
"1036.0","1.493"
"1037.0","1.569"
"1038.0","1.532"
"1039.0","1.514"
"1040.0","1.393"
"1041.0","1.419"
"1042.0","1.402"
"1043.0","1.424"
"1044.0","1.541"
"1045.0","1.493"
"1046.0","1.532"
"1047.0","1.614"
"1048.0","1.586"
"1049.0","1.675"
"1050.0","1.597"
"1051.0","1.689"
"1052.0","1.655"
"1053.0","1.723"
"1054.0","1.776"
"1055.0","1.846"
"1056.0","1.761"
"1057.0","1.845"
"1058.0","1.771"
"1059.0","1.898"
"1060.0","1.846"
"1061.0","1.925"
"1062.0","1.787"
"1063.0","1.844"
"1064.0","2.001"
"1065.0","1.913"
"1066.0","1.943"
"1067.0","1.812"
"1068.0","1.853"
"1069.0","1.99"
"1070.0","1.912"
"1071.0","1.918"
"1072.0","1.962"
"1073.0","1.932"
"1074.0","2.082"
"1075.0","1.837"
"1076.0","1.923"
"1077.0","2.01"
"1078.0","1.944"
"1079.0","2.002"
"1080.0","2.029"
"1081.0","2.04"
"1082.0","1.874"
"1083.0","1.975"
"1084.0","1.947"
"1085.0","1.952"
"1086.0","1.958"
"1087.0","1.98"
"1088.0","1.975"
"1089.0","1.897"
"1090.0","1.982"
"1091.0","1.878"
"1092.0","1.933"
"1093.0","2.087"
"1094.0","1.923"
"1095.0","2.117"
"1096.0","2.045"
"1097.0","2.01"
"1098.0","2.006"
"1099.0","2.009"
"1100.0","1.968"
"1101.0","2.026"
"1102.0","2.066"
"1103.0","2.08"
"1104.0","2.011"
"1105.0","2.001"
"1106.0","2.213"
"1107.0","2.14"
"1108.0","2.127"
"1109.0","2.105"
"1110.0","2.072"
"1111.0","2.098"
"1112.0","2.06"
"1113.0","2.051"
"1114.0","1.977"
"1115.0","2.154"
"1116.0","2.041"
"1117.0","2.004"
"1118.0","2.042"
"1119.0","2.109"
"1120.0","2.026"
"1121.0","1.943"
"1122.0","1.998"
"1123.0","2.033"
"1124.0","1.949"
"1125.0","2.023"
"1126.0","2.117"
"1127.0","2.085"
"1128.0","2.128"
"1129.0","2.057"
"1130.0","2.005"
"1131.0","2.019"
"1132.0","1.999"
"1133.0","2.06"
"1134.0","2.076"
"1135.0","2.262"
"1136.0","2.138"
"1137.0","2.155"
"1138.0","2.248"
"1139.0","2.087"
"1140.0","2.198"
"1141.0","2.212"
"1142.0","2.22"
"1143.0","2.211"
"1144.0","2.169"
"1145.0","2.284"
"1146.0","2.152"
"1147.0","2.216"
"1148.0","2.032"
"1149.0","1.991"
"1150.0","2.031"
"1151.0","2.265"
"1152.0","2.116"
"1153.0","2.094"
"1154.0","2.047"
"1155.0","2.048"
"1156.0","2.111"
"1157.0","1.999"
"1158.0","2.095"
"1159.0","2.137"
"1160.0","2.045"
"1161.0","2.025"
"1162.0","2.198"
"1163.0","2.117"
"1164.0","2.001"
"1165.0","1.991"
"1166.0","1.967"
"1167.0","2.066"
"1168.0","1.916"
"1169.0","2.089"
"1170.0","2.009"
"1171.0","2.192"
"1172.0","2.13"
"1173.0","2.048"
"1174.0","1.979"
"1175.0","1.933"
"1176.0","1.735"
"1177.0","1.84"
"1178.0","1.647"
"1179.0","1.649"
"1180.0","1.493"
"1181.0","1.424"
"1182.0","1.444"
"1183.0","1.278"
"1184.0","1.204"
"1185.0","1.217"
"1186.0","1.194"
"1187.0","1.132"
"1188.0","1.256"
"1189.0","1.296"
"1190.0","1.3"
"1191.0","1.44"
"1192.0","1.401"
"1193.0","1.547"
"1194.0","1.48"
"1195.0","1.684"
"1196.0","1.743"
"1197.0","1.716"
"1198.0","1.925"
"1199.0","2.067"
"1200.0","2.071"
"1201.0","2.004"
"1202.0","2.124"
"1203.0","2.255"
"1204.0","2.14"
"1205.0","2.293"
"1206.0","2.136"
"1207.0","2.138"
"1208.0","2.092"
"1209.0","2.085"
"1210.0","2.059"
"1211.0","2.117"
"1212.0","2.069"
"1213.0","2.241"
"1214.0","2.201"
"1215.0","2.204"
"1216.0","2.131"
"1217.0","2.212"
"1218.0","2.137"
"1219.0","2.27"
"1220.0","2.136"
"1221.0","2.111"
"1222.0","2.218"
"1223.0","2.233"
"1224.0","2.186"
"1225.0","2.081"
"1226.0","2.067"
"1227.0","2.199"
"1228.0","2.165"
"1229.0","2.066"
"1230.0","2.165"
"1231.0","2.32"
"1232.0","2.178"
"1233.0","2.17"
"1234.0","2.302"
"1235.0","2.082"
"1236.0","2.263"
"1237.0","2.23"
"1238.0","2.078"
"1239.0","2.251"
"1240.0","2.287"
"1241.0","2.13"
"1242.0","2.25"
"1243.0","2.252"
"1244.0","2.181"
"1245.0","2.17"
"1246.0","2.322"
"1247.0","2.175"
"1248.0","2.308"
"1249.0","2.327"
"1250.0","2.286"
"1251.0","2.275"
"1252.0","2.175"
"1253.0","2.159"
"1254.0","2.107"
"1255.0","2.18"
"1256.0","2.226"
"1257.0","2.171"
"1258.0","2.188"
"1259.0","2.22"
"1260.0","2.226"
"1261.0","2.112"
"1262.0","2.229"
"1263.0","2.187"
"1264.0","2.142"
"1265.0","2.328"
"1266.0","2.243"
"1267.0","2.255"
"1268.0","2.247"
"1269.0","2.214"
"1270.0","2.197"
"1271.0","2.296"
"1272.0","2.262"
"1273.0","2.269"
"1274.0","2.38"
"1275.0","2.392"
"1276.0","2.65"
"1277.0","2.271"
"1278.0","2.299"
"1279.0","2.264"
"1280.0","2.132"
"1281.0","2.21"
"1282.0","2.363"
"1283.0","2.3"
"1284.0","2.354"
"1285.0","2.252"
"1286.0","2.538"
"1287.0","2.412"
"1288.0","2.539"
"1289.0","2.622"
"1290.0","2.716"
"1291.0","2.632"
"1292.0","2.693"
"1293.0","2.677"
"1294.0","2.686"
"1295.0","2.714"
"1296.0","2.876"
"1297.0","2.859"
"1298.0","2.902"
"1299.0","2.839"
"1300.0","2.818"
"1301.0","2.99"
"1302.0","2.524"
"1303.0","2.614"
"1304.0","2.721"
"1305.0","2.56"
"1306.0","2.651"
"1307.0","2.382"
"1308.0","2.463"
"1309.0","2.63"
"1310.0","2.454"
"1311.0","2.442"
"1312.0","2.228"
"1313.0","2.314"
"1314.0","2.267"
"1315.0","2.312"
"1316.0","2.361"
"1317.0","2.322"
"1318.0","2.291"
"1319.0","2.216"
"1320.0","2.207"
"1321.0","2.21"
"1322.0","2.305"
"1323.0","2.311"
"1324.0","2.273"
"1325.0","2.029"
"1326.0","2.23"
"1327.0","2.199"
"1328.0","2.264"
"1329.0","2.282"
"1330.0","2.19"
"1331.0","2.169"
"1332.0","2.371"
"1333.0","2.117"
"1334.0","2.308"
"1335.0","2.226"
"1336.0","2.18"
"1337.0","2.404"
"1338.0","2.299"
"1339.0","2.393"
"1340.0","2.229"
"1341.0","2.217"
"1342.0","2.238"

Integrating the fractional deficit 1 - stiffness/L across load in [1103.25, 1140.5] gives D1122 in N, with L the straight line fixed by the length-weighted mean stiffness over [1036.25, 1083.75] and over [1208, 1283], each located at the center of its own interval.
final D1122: -3.0 N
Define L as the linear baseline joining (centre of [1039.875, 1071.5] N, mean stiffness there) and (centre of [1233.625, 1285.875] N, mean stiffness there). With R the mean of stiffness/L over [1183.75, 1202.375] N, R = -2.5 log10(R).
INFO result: 0.306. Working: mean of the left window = 1.73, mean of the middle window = 1.57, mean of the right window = 2.25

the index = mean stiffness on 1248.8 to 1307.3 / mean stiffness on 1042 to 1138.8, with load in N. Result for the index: 1.2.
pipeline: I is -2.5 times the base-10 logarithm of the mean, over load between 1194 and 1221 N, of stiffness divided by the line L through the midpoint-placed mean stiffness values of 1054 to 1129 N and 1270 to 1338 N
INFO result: 0.074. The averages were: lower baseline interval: 1.98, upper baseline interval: 2.42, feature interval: 2.08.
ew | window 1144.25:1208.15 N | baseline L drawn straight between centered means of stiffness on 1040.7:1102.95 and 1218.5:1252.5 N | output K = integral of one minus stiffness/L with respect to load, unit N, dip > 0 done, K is 6.4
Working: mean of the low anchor 1.86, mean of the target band 1.87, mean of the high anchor 2.2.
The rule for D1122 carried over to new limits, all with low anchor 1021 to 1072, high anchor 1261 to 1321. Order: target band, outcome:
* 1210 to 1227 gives 0.49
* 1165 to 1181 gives 1.45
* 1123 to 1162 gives -2.12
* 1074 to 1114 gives -3.29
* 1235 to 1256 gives 0.80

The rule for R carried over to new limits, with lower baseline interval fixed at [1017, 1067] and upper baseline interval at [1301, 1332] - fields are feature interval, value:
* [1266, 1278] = -0.03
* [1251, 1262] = 0.02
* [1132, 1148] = -0.12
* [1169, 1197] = 0.27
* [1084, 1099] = -0.09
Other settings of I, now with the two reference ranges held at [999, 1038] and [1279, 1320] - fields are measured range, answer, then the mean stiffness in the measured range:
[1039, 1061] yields 0.16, 1.65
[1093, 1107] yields -0.01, 2.04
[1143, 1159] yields 0.02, 2.11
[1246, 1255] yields 0.08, 2.23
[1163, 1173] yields 0.08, 2.04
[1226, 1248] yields 0.08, 2.2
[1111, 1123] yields 0.02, 2.04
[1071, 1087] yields 0.01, 1.96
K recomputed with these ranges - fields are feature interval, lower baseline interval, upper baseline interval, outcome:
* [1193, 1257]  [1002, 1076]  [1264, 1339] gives 2.51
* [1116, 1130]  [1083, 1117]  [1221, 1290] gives 0.14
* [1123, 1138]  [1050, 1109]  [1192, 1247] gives -0.59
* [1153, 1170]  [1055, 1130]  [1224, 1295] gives 0.45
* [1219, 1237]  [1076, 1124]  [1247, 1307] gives 0.97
